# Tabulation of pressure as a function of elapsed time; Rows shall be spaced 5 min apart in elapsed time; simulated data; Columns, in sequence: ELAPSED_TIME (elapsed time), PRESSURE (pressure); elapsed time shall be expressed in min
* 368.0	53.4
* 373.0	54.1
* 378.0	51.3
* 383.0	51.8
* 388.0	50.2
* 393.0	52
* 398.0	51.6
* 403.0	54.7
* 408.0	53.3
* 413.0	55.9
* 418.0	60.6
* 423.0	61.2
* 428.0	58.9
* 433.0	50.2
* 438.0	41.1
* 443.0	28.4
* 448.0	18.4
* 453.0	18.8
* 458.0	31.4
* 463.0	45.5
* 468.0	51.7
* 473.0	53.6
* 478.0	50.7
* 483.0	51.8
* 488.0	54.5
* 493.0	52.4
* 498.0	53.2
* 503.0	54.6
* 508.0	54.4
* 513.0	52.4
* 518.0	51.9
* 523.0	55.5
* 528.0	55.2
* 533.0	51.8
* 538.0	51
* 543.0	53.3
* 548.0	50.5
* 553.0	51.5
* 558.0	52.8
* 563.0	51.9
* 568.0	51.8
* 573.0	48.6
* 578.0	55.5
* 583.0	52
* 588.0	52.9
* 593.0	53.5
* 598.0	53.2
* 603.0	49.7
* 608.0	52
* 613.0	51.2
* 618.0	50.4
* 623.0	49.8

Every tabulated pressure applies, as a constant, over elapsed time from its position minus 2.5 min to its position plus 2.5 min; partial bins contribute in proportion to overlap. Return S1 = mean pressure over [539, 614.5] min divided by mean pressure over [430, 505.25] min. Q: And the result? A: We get 1.19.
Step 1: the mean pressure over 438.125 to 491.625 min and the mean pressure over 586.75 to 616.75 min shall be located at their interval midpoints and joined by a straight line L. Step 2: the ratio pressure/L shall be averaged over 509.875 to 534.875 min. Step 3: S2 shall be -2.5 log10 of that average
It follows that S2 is -0.18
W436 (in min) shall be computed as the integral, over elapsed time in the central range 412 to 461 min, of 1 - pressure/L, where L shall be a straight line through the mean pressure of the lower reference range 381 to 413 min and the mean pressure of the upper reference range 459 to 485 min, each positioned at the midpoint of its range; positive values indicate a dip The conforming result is 8.66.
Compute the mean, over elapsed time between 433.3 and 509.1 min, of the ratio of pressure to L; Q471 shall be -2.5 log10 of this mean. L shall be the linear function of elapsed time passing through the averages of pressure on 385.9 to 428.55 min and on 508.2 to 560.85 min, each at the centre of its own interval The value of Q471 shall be 0.219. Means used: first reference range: 55.3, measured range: 44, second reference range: 52.7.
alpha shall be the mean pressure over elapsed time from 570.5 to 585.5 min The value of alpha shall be 52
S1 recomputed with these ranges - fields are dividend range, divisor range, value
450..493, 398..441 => 0.83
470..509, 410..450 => 1.12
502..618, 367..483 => 1.10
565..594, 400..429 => 0.91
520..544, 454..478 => 1.20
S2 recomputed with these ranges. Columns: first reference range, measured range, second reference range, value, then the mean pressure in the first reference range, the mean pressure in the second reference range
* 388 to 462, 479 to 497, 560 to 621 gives -0.102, 45.6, 51.9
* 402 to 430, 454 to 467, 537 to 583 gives 0.425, 57.6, 51.9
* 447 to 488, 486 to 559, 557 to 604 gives -0.134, 41.9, 52.2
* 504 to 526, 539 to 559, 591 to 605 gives 0.024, 53.7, 52.2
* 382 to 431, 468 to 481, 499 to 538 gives 0.042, 55.1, 53.5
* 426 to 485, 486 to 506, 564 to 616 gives -0.200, 41.5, 52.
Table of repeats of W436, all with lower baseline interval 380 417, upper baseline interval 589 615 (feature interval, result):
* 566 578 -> 0.2 min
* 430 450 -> 6.6 min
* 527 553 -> 0.1 min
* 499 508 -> -0.3 min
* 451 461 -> 5.0 min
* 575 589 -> -0.3 min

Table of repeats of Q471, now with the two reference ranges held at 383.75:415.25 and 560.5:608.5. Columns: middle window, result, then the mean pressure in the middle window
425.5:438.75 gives 0.03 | 51.3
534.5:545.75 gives 0.00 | 52.1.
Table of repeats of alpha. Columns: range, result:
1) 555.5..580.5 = 52.1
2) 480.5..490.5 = 53.1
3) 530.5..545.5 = 52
